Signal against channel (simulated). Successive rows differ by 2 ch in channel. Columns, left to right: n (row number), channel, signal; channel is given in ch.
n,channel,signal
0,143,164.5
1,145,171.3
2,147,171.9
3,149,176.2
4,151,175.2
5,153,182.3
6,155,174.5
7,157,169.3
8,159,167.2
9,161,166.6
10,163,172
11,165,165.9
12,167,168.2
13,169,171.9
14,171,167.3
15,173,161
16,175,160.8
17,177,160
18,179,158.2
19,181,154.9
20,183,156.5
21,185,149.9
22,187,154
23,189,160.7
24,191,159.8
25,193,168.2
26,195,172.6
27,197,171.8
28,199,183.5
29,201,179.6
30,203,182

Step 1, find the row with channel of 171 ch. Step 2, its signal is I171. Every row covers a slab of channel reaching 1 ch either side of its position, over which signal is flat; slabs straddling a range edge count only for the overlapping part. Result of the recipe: 167.3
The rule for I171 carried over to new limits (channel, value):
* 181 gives 154.9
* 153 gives 182.3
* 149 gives 176.2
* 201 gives 179.6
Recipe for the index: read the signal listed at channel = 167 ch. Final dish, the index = 168.2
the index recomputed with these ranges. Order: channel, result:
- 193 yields 168.2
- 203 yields 182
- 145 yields 171.3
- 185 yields 149.9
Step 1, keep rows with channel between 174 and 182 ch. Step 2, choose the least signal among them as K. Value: 154.9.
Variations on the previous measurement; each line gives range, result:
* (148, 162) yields 166.6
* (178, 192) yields 149.9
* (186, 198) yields 154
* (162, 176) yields 160.8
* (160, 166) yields 165.9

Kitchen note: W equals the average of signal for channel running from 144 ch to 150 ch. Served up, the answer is 173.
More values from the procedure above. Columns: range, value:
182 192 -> 156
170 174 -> 164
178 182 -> 157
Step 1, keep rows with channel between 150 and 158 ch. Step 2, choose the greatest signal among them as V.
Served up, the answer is 182.3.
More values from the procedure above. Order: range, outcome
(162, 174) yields 172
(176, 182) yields 160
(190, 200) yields 183.5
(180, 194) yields 168.2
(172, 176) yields 161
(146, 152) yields 176.2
